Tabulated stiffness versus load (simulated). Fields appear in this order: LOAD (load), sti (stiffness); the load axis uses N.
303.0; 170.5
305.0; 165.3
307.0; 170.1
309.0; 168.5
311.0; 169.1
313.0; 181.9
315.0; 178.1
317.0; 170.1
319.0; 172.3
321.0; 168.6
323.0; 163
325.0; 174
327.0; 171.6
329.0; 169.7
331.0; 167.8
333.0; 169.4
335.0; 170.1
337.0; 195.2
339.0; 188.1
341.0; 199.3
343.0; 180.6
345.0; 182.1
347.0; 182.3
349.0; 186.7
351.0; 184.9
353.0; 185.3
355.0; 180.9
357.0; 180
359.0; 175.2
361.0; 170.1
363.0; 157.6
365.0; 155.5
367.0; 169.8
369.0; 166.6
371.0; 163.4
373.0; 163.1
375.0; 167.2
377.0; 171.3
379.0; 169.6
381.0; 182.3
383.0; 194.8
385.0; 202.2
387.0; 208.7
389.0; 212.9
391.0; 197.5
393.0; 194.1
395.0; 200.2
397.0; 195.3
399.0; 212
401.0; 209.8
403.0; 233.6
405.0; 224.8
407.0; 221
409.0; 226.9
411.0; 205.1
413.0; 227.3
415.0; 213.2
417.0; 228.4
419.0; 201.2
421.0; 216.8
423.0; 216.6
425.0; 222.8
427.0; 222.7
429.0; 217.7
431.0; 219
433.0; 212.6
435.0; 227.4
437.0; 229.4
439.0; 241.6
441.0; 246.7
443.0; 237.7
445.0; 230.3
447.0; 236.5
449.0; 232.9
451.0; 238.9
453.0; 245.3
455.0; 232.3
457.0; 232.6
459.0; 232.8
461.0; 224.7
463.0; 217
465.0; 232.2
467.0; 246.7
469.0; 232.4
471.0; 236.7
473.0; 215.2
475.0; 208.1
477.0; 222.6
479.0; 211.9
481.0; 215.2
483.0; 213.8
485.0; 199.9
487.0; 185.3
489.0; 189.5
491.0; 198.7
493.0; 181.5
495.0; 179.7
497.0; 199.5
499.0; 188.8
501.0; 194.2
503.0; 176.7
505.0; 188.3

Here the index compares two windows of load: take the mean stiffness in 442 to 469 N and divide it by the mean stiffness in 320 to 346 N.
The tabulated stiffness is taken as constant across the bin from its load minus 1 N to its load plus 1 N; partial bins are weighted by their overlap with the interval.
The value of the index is 1.32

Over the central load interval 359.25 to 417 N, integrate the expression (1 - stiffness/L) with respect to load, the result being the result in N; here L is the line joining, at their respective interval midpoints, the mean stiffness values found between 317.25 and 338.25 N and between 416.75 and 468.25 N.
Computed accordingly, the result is 2.5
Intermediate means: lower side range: 172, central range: 194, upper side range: 229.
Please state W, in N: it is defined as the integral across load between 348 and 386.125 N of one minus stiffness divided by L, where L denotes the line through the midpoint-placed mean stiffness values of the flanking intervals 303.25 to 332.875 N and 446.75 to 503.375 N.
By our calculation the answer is 1.9 N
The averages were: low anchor 171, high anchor 215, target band 175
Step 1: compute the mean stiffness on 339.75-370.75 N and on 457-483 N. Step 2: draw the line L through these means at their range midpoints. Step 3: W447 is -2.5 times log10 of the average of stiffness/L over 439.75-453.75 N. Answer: -0.11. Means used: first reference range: 177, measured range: 238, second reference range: 225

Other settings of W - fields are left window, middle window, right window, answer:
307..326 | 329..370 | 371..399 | 0.62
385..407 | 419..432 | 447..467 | 0.17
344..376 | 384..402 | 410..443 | -0.56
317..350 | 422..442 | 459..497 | -2.46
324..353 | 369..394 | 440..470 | 1.96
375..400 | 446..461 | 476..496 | -2.83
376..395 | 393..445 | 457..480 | -3.48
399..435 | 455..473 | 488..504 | -2.70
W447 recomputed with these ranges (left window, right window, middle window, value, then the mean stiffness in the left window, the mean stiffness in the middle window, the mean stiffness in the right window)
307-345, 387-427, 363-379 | 0.19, 175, 165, 214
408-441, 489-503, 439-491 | -0.11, 221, 225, 189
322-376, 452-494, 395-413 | -0.12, 175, 216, 218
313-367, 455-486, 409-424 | -0.07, 176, 216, 223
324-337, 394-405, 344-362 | 0.02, 172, 181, 212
